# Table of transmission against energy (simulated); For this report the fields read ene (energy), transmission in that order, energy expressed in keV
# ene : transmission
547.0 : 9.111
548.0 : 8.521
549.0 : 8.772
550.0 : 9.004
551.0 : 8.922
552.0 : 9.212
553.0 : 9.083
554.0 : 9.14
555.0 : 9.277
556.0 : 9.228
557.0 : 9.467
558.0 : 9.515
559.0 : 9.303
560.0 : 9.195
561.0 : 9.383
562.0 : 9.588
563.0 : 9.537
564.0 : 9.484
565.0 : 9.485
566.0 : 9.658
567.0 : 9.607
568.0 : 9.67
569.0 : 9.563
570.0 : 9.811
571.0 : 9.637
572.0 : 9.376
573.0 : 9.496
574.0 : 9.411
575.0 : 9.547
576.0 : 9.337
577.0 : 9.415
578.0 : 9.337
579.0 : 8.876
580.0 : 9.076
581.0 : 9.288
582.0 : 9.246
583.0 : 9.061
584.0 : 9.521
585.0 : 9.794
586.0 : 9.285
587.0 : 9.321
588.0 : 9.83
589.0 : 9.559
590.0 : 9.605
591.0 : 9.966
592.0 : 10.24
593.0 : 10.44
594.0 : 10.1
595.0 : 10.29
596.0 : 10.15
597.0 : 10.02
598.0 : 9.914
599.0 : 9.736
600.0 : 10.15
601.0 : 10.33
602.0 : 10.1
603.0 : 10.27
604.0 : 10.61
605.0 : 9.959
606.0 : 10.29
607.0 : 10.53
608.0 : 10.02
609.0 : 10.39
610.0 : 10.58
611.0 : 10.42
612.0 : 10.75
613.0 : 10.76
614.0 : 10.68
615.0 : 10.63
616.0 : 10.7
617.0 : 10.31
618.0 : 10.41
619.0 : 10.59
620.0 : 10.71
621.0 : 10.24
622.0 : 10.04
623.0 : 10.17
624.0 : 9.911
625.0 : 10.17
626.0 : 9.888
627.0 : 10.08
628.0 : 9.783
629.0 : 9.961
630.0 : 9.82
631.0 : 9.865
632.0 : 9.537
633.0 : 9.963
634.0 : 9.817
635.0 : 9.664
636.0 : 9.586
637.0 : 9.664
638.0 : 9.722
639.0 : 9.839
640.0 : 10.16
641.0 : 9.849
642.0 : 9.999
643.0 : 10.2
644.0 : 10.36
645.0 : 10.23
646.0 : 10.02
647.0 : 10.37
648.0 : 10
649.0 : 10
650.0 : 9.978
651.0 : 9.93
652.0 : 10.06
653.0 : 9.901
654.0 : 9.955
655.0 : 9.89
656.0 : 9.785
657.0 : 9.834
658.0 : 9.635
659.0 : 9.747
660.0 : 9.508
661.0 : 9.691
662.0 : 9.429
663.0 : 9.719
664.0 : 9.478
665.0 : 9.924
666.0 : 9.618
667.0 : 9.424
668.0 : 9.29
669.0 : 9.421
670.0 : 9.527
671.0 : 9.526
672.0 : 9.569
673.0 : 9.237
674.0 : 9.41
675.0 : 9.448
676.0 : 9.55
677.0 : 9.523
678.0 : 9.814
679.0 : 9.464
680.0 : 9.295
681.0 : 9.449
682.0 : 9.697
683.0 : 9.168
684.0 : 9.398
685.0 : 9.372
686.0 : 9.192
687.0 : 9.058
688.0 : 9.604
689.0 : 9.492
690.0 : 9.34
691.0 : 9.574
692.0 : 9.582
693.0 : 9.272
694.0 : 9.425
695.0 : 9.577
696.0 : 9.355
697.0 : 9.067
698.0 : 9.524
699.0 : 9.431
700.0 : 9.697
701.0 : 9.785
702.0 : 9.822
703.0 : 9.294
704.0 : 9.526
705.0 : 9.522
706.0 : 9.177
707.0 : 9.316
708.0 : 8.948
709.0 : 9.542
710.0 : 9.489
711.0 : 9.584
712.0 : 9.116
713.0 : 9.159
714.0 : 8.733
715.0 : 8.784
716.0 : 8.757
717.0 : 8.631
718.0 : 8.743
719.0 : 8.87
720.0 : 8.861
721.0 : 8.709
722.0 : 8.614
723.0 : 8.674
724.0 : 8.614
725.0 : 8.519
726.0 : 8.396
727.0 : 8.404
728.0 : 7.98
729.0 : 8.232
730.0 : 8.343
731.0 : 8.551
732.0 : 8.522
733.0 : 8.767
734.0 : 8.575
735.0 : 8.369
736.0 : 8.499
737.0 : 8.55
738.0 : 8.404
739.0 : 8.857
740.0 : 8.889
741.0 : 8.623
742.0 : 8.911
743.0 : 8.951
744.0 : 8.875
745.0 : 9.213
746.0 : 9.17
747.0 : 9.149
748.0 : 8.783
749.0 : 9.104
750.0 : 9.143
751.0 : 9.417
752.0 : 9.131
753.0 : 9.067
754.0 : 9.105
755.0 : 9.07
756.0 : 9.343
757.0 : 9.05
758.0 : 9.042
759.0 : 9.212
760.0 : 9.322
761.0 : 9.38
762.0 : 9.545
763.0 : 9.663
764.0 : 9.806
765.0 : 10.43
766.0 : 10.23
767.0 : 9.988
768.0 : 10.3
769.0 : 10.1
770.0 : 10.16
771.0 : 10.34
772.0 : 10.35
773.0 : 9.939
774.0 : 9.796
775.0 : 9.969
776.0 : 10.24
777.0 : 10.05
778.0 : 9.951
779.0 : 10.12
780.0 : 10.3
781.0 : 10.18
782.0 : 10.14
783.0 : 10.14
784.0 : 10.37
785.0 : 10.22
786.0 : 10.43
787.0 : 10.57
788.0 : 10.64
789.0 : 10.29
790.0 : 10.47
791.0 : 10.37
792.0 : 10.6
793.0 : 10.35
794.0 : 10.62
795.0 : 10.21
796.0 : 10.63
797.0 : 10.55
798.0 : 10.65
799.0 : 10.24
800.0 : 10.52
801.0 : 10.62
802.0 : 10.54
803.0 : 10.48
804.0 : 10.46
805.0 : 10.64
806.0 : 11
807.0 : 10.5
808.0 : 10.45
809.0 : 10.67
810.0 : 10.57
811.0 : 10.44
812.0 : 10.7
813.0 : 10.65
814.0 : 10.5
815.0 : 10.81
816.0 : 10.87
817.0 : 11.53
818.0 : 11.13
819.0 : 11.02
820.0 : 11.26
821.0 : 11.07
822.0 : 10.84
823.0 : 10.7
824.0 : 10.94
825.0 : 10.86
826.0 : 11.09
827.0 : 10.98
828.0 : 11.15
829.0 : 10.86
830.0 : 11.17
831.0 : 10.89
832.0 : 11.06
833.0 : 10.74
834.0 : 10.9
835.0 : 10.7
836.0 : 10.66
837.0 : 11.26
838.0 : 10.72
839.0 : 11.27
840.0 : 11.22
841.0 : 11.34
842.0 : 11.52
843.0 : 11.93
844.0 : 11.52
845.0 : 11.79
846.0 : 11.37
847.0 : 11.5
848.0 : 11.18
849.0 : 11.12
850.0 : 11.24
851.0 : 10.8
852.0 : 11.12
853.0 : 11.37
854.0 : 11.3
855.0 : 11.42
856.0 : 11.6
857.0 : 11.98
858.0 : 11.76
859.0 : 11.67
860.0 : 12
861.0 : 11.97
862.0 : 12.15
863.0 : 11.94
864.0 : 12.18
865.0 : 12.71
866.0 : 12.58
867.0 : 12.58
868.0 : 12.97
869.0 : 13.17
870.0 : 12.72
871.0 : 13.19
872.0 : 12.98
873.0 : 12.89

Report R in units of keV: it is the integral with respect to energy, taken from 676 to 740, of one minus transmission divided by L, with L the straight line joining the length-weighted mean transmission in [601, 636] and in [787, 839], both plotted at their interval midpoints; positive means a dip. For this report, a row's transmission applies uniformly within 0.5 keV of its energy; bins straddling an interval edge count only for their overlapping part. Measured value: 8.45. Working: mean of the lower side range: 10.2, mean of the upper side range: 10.7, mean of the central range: 9.08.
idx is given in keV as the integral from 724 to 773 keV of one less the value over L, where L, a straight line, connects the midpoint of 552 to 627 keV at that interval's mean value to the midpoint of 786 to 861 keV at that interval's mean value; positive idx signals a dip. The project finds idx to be 6.8 keV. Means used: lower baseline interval 9.84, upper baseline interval 11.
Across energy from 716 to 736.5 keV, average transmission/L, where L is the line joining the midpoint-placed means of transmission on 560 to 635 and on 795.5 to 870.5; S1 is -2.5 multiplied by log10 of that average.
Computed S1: 0.24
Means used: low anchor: 9.9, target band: 8.55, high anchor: 11.2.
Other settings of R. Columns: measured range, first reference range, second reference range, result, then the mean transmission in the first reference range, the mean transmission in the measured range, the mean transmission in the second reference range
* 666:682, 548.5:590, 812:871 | 1.08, 9.38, 9.48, 11.4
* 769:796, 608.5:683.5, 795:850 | 1.07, 9.9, 10.3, 10.9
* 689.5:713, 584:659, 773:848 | 2.08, 10.1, 9.43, 10.7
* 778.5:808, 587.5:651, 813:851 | 1.27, 10.1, 10.4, 11.1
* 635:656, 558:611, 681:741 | -1.28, 9.74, 9.97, 9.03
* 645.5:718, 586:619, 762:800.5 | 5.17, 10.2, 9.5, 10.3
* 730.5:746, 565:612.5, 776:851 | 2.57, 9.82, 8.72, 10.8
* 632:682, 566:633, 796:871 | 2.50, 9.94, 9.74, 11.2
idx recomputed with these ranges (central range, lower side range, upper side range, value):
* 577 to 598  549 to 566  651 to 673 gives -0.56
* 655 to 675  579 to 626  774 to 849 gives 1.37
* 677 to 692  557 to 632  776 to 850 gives 1.19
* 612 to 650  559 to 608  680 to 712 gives -2.06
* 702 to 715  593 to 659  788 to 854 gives 1.43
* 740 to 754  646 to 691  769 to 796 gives 1.43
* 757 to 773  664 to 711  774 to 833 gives 0.61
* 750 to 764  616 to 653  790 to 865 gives 1.84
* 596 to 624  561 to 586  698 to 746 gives -3.07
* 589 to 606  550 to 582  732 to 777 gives -1.34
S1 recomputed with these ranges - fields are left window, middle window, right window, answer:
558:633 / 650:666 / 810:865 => 0.05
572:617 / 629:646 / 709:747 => -0.04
